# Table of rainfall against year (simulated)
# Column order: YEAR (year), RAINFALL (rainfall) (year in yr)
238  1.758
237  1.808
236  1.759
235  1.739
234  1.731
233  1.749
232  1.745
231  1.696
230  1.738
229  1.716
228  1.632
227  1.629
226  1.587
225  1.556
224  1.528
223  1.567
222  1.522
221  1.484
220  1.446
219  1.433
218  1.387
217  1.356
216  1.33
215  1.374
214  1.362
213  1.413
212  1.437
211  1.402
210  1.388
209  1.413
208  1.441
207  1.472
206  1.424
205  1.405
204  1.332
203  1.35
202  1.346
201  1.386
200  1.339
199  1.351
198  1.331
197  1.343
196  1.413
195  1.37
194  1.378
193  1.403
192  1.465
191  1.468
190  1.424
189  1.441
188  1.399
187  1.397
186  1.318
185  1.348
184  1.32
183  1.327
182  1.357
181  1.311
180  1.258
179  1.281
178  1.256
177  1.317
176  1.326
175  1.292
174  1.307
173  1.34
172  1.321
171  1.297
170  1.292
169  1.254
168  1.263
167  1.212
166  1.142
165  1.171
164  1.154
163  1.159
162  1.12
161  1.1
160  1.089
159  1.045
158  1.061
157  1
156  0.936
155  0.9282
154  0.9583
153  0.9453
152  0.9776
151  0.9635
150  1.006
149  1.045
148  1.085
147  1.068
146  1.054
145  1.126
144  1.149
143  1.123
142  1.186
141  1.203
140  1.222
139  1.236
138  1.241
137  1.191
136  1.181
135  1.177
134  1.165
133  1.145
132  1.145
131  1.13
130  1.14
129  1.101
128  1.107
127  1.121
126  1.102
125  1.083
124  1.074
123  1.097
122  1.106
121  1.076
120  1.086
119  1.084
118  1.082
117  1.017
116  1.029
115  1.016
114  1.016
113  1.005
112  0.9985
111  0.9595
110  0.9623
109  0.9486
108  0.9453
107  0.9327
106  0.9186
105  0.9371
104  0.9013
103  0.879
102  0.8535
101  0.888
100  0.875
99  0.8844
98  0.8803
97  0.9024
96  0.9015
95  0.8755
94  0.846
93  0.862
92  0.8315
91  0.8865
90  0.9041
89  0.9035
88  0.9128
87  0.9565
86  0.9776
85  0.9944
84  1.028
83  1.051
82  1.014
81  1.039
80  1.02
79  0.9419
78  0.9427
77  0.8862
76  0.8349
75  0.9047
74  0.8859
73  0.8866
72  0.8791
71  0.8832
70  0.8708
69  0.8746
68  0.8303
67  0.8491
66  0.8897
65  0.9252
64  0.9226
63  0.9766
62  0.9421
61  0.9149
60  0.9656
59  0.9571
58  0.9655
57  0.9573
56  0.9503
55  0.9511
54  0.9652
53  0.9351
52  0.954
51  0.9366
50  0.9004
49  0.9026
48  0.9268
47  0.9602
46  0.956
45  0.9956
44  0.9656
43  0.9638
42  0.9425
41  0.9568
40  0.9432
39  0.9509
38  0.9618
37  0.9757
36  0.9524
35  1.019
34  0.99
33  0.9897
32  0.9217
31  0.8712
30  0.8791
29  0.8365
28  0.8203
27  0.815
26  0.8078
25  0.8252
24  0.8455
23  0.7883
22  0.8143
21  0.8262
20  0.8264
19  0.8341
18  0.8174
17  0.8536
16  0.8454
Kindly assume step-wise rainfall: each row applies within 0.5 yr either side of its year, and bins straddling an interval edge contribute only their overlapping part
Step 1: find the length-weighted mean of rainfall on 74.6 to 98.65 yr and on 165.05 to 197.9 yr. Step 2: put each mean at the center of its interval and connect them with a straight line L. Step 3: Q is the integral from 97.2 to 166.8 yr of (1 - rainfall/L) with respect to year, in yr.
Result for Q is 4.0 yr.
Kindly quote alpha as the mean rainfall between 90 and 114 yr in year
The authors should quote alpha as 0.91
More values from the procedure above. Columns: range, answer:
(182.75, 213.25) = 1.39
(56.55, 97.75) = 0.921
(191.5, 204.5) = 1.37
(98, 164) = 1.05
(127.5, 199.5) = 1.21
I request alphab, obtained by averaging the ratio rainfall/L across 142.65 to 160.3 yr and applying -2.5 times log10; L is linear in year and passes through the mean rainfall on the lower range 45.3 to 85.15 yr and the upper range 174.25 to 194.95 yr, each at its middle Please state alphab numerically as 0.199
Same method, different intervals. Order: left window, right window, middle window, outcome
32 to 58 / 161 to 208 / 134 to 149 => 0.05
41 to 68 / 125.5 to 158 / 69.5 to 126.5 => 0.07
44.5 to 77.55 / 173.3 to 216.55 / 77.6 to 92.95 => 0.05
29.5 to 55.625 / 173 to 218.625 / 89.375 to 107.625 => 0.24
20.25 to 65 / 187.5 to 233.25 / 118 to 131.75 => 0.08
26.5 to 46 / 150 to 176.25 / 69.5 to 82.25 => 0.09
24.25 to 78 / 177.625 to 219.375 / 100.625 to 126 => 0.12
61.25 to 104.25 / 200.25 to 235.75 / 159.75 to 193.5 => 0.02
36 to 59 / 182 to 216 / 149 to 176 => 0.14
